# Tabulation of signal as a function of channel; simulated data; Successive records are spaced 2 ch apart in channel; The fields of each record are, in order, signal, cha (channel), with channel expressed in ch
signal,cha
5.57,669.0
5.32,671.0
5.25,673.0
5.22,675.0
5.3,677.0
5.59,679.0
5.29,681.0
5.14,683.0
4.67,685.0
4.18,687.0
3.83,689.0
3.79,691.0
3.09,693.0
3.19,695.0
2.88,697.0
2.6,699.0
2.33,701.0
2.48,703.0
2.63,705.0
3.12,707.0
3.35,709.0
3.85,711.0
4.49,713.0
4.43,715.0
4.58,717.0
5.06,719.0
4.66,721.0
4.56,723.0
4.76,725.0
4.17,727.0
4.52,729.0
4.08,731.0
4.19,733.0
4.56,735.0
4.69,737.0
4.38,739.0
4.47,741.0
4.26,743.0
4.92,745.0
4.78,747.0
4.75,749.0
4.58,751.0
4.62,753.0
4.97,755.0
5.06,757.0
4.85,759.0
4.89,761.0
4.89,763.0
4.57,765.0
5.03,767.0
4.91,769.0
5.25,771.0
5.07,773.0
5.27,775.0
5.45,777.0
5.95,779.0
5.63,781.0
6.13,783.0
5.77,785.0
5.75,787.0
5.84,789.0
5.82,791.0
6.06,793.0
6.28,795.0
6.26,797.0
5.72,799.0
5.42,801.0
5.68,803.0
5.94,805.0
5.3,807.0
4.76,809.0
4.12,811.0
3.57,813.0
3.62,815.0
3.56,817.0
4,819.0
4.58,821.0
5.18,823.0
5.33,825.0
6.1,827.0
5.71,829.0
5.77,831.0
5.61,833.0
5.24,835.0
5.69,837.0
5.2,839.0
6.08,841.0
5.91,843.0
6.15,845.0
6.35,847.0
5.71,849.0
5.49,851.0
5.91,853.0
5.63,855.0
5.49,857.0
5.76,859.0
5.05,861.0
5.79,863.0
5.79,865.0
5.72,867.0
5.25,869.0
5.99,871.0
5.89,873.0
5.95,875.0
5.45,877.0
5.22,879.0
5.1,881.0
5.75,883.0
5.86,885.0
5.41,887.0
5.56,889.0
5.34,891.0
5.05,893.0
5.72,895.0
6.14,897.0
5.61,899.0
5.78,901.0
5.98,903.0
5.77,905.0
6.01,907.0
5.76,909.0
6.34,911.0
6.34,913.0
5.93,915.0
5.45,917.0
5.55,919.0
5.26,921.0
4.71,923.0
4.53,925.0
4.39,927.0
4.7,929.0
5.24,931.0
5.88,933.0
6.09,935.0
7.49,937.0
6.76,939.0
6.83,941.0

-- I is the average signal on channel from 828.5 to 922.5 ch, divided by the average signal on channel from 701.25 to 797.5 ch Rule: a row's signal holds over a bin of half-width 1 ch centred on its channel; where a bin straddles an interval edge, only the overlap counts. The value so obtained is 1.2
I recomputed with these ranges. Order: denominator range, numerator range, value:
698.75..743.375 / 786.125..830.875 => 1.30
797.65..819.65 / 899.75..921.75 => 1.23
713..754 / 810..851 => 1.14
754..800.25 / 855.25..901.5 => 1.03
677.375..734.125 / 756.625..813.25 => 1.35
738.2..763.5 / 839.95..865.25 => 1.22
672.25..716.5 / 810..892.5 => 1.37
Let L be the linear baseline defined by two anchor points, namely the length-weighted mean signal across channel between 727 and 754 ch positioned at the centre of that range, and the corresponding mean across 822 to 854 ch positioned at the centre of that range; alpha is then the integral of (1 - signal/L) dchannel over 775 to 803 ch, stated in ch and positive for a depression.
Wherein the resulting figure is -3.9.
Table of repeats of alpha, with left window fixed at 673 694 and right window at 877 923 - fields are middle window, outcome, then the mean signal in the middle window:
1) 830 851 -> -1.5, 5.76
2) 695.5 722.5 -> 6.7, 3.58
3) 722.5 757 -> 2.4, 4.56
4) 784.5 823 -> 0.3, 5.15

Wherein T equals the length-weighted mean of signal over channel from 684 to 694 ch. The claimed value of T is 3.91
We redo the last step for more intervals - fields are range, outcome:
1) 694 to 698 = 3.04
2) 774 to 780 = 5.56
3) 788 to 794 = 5.91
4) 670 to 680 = 5.34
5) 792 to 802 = 5.95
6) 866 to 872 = 5.65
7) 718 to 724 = 4.76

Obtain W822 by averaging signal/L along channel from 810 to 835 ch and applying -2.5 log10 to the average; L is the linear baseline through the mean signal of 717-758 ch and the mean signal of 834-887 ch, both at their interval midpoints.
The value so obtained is 0.121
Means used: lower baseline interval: 4.6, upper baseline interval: 5.67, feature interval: 4.78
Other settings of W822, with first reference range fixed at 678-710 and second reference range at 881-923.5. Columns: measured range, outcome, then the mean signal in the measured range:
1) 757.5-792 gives -0.20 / 5.35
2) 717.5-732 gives -0.16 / 4.55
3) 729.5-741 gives -0.09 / 4.39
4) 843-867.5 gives -0.10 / 5.74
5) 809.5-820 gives 0.25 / 3.82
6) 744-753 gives -0.14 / 4.74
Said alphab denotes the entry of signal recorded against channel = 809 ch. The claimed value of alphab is 4.76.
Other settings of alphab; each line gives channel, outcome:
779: 5.95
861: 5.05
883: 5.75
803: 5.68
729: 4.52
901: 5.78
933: 5.88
